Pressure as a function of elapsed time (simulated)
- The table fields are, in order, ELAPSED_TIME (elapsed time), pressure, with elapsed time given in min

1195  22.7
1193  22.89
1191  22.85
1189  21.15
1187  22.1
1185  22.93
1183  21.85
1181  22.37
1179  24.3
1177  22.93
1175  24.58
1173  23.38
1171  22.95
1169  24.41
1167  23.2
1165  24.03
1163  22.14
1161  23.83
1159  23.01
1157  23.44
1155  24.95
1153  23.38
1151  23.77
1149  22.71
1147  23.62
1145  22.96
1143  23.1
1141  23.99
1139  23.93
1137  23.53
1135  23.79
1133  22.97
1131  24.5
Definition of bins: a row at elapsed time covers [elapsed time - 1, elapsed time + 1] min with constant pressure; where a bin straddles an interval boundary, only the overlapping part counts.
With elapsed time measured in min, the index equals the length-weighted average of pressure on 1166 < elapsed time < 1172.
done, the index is 23.5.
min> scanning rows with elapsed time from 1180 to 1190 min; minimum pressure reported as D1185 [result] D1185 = 21.15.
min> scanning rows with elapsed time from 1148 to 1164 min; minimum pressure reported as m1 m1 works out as 22.14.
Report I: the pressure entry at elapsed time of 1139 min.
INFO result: 23.93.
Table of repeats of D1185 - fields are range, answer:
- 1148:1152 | 22.71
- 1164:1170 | 23.2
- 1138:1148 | 22.96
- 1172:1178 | 22.93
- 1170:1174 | 22.95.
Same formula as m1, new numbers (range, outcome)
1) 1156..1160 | 23.01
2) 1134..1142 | 23.53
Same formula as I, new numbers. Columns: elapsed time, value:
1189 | 21.15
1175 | 24.58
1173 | 23.38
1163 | 22.14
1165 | 24.03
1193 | 22.89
